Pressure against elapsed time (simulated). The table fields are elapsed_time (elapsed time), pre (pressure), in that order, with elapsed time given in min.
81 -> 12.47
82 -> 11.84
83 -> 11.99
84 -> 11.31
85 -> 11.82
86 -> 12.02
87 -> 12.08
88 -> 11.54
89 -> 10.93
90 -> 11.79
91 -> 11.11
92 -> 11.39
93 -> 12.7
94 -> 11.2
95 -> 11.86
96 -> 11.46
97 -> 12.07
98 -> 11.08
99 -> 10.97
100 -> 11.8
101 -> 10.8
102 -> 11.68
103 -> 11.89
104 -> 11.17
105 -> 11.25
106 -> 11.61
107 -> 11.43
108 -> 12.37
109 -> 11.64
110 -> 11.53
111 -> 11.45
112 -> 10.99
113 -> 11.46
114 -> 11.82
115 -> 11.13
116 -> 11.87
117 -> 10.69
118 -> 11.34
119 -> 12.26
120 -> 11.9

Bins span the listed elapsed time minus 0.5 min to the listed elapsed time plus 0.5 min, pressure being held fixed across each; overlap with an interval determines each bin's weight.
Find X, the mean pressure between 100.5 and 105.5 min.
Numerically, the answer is 11.4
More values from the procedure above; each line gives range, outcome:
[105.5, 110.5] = 11.7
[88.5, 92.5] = 11.3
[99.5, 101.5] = 11.3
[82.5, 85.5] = 11.7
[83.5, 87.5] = 11.8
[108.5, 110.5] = 11.6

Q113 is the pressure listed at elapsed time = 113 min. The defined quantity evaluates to 11.46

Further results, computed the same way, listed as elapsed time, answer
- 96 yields 11.46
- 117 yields 10.69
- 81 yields 12.47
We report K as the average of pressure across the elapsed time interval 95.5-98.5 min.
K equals 11.5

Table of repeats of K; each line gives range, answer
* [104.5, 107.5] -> 11.4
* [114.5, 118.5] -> 11.3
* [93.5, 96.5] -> 11.5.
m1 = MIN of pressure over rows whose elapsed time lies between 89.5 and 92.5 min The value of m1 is 11.11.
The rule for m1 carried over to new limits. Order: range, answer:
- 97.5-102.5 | 10.8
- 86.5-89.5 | 10.93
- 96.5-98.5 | 11.08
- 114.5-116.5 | 11.13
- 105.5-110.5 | 11.43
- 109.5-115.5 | 10.99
